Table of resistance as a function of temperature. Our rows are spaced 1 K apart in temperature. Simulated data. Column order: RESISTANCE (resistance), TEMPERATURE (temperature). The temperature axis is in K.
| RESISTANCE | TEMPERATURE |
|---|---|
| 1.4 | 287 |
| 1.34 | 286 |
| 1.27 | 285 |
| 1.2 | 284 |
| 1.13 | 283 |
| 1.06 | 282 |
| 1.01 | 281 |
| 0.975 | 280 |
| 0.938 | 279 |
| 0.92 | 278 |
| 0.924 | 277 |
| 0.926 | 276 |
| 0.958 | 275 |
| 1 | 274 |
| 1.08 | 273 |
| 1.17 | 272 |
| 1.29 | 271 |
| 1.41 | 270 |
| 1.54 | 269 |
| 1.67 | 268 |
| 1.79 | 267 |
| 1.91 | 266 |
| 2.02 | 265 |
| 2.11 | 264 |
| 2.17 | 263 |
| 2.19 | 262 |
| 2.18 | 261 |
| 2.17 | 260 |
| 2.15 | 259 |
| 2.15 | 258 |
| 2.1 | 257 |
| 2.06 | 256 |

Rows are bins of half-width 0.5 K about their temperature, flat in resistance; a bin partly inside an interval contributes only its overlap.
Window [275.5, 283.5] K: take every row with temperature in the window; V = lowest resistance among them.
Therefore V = 0.92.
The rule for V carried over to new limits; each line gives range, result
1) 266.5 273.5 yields 1.08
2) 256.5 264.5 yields 2.1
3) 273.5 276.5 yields 0.926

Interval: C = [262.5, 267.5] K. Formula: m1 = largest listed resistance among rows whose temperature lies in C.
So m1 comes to 2.17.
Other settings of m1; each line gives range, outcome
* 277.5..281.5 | 1.01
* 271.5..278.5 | 1.17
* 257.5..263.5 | 2.19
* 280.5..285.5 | 1.27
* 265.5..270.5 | 1.91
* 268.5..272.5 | 1.54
